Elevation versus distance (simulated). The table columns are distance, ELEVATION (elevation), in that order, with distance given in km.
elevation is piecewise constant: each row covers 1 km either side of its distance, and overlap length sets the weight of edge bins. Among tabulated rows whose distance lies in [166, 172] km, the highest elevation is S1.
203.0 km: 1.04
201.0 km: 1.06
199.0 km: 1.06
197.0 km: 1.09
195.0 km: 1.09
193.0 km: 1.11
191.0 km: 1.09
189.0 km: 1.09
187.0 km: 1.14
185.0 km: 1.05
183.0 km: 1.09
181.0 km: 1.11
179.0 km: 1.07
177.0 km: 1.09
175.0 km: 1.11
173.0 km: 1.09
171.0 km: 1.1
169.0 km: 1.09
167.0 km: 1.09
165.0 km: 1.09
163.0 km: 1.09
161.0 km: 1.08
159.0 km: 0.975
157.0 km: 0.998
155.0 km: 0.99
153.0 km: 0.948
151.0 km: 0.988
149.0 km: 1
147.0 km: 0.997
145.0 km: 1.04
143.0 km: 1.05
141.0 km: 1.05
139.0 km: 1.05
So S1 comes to 1.1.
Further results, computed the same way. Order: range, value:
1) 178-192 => 1.14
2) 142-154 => 1.05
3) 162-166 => 1.09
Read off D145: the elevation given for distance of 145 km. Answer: 1.04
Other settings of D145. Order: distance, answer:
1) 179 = 1.07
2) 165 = 1.09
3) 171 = 1.1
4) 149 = 1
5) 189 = 1.09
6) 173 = 1.09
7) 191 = 1.09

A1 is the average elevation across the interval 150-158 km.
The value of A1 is 0.981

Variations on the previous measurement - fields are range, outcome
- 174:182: 1.1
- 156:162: 1.02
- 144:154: 0.995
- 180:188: 1.1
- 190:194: 1.1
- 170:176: 1.1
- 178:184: 1.09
